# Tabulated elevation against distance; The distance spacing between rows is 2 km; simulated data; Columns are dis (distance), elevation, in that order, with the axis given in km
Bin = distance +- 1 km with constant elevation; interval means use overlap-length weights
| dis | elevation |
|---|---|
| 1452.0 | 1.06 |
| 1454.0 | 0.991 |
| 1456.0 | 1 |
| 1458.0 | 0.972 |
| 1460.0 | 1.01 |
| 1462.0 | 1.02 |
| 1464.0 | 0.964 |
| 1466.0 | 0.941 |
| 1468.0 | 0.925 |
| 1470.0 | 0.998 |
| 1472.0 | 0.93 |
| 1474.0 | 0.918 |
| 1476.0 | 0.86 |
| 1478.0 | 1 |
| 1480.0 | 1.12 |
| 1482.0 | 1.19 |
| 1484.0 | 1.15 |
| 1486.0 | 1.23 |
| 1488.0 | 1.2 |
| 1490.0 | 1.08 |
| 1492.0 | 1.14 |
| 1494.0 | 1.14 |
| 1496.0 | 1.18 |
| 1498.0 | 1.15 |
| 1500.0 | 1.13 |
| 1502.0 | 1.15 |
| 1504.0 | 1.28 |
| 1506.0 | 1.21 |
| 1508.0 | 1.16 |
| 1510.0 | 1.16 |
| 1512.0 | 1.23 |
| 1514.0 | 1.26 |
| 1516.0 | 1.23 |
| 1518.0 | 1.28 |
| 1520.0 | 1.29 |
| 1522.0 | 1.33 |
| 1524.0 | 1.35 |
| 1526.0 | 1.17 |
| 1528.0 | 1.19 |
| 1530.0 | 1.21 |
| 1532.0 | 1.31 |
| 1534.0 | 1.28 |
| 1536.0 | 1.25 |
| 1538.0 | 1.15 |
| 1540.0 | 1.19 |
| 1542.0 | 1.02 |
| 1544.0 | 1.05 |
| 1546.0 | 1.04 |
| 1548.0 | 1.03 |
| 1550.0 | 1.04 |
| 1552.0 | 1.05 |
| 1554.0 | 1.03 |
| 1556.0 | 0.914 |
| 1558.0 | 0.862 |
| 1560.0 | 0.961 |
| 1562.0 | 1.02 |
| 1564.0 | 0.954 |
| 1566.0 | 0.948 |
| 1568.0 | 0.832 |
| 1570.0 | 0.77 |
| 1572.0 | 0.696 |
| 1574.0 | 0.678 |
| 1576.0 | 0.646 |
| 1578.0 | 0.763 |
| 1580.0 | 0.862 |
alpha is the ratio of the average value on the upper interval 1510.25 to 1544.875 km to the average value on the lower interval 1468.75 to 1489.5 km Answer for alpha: 1.2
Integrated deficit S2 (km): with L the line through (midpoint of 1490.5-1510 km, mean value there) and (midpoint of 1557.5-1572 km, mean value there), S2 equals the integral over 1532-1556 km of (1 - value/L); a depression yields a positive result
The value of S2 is -2.93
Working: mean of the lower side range 1.17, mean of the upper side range 0.894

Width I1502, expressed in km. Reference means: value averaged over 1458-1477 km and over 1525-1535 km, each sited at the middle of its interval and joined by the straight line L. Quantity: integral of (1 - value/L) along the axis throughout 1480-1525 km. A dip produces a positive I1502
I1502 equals -3.9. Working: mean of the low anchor 0.953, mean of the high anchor 1.23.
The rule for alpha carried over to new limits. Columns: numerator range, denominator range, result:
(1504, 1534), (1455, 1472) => 1.27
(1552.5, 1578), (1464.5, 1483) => 0.87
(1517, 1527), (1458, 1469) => 1.32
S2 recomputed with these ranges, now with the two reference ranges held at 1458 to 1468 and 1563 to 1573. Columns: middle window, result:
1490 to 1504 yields -3.31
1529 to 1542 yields -4.90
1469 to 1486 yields -1.35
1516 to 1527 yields -4.62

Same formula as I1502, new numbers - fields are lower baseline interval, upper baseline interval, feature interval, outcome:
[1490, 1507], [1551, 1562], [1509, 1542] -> -4.97 km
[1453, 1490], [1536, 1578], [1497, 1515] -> -3.60 km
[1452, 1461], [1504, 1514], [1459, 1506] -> 1.15 km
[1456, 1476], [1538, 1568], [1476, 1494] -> -2.83 km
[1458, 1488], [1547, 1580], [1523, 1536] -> -4.35 km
